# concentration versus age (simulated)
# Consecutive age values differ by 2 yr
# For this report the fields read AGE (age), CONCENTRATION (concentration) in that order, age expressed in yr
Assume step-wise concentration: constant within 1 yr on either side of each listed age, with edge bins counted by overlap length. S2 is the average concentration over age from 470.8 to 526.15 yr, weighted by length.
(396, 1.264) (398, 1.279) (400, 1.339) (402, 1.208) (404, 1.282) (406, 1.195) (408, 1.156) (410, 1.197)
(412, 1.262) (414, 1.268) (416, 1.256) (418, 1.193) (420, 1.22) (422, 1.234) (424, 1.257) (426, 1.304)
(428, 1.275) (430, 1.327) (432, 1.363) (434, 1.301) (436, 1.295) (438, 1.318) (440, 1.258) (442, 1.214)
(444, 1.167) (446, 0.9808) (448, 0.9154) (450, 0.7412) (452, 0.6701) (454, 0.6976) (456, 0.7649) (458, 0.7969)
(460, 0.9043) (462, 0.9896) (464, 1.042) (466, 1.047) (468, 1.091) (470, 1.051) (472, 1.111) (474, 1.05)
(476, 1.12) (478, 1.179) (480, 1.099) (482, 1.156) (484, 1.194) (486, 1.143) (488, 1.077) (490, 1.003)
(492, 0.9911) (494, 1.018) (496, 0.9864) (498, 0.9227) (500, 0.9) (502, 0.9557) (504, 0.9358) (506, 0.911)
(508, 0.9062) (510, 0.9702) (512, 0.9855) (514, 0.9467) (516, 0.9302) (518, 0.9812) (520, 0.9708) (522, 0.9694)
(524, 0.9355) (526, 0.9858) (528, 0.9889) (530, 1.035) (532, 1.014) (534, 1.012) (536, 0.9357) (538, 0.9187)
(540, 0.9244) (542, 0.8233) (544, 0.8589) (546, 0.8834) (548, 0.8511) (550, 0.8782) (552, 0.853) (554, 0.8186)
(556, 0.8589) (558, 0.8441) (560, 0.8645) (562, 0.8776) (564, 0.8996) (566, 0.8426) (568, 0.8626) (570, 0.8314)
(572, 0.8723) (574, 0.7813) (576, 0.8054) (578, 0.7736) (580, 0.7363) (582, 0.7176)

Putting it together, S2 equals 1.01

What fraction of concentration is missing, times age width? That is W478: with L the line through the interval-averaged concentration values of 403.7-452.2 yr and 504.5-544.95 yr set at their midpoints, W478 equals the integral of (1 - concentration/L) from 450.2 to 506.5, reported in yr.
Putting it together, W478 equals 3.9 yr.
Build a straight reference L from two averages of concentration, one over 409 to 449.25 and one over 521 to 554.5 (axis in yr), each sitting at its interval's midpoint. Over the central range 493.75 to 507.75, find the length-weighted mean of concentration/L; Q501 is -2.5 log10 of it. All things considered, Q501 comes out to 0.10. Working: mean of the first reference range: 1.23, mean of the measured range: 0.941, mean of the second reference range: 0.924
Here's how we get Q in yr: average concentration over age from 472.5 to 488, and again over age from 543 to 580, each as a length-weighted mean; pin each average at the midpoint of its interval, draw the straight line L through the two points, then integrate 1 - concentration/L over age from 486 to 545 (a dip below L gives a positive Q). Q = 2.5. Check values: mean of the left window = 1.13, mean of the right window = 0.845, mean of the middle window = 0.962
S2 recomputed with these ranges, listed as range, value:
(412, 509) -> 1.08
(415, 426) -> 1.24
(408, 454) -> 1.17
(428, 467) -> 1.05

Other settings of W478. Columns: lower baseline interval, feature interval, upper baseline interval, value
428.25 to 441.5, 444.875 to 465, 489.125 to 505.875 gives 5.74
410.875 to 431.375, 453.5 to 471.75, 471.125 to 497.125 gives 3.16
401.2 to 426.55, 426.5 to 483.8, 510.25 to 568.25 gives 2.87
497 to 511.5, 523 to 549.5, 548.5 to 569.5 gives -1.36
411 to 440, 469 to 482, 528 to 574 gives 0.18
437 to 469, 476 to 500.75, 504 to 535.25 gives -2.26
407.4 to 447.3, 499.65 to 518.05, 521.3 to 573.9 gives 1.22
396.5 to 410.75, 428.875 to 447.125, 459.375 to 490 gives -1.27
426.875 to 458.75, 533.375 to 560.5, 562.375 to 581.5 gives -0.26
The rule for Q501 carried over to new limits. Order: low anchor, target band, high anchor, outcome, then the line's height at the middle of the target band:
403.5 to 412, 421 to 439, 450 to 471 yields -0.20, 1.08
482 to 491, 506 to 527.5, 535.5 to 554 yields 0.03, 0.988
